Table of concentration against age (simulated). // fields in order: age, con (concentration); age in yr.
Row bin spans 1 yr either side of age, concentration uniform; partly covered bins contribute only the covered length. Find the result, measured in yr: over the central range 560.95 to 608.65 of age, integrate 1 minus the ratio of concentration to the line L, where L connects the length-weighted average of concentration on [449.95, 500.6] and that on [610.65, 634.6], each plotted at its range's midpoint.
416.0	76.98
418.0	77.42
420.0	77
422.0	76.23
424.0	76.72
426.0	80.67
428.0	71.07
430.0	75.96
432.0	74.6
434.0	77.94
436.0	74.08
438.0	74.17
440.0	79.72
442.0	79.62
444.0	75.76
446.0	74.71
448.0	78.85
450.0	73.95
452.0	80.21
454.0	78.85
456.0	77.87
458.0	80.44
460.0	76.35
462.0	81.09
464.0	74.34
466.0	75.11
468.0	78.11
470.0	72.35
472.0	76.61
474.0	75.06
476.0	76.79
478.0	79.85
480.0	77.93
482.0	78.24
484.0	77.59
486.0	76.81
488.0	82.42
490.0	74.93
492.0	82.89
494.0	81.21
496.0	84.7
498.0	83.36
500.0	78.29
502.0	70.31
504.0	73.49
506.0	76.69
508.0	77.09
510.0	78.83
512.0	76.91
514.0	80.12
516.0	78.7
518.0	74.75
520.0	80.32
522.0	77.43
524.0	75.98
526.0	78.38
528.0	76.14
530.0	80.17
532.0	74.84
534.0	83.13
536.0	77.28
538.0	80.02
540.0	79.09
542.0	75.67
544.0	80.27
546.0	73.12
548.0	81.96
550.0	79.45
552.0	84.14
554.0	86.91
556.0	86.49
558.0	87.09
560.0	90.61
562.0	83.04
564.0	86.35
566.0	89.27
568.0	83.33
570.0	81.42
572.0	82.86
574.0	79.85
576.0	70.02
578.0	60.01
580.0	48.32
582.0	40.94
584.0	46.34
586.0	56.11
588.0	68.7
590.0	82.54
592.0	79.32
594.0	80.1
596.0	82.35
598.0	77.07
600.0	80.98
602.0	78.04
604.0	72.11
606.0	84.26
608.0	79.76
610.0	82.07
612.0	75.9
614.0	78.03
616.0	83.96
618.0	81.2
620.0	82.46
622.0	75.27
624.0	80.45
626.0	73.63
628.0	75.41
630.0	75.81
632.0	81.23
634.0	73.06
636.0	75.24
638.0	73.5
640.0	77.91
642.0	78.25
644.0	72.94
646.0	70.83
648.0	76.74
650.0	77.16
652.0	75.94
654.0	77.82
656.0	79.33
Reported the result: 2.7 yr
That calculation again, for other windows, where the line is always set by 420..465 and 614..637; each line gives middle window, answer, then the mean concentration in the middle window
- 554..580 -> -0.99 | 80.6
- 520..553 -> -0.48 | 78.6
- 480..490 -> -0.14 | 78.3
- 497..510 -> 0.10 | 76.7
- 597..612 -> -0.21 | 79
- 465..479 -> 0.16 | 76.3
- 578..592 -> 3.39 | 58.9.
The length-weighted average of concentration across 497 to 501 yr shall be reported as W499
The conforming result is 80.8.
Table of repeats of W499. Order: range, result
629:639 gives 75.8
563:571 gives 85.1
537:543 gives 78.3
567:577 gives 79.5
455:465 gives 78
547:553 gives 81.9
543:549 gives 78.4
